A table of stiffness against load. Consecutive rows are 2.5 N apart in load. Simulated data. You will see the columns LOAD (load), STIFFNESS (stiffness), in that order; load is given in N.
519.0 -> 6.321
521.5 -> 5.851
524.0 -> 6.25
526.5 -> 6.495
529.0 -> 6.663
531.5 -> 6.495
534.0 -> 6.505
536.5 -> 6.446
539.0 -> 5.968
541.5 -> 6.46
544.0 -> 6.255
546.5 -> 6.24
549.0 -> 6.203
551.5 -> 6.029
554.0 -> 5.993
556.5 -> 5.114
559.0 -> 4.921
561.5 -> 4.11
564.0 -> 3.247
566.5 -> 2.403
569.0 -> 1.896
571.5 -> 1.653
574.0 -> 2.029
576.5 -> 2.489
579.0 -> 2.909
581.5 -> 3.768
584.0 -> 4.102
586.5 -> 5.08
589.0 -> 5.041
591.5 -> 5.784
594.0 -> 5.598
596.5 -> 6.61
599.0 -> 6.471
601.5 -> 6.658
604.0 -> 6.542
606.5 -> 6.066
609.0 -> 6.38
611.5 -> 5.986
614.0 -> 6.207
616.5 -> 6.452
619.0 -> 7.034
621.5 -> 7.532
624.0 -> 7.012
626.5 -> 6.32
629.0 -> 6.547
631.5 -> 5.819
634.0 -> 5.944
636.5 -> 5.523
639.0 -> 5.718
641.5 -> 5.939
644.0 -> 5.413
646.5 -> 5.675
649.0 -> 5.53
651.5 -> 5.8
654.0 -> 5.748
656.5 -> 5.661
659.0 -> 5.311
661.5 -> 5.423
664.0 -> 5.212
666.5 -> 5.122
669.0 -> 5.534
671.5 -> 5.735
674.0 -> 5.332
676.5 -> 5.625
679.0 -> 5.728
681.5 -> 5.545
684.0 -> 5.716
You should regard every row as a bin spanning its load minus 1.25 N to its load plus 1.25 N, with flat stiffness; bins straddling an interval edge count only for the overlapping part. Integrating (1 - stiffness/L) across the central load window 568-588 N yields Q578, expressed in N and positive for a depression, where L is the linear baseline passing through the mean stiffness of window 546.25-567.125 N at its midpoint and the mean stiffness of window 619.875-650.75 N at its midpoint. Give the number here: 8.51 N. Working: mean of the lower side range 4.93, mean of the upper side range 6.09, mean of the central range 3.03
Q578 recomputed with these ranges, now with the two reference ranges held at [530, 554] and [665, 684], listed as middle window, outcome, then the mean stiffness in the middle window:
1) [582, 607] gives 1.04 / 5.73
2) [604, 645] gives -3.14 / 6.26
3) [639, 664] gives 0.27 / 5.6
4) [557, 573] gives 7.89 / 3.12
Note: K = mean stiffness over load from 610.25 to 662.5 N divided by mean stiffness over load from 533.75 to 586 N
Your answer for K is 1.35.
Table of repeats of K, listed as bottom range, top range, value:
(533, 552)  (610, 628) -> 1.06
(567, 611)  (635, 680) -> 1.20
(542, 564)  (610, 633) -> 1.19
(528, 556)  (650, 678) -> 0.88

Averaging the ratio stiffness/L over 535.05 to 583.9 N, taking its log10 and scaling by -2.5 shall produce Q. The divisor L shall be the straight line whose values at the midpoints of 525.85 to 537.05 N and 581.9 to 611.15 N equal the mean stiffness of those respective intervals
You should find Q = 0.38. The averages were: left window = 6.53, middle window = 4.43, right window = 5.79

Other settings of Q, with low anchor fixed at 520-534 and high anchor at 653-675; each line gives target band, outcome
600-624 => -0.135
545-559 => 0.066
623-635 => -0.115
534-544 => -0.005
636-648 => -0.012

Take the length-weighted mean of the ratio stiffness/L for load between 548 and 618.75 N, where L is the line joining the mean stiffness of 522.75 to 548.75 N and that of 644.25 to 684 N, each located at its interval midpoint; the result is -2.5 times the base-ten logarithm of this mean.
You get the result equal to 0.23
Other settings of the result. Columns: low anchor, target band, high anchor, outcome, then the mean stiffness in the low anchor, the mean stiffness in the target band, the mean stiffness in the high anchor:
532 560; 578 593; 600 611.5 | 0.36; 6.03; 4.49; 6.37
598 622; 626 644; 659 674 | 0.02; 6.5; 5.92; 5.39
